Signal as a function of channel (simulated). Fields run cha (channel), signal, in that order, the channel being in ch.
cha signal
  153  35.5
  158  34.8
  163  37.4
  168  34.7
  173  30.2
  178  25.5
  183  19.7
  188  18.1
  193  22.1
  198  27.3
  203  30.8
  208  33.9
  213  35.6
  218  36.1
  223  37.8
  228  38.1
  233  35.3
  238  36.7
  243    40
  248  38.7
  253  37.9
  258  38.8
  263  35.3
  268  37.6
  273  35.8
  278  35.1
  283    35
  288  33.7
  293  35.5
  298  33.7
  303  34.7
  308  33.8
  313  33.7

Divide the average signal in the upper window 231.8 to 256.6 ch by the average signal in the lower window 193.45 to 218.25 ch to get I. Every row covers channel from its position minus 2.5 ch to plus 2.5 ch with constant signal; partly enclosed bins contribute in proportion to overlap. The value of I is 1.2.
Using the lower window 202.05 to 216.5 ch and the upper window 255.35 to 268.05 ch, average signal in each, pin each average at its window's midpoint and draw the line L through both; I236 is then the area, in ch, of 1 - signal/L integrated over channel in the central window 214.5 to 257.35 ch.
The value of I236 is -2.4 ch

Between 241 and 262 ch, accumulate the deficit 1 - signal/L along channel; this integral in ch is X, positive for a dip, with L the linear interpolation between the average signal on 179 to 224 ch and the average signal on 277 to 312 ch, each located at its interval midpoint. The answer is -4.5 ch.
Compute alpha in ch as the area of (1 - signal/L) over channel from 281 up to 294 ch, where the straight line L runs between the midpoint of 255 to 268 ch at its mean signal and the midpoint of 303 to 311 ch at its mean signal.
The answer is 0.3 ch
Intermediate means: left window 37.2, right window 34.1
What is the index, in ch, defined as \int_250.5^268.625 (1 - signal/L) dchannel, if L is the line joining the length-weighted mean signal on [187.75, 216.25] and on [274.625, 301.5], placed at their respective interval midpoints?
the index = -2.6 ch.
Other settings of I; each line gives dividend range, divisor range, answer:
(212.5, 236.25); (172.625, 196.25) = 1.62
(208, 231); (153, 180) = 1.11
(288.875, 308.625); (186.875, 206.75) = 1.34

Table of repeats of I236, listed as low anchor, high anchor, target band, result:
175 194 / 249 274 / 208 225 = -4.9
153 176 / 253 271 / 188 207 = 4.9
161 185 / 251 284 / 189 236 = 0.0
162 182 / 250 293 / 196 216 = 0.3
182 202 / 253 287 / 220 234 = -4.1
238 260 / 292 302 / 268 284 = 0.3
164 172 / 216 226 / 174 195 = 7.9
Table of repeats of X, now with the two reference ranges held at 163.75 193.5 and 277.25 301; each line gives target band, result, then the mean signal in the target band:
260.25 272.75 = -1.4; 36.4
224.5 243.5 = -4.4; 37.3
